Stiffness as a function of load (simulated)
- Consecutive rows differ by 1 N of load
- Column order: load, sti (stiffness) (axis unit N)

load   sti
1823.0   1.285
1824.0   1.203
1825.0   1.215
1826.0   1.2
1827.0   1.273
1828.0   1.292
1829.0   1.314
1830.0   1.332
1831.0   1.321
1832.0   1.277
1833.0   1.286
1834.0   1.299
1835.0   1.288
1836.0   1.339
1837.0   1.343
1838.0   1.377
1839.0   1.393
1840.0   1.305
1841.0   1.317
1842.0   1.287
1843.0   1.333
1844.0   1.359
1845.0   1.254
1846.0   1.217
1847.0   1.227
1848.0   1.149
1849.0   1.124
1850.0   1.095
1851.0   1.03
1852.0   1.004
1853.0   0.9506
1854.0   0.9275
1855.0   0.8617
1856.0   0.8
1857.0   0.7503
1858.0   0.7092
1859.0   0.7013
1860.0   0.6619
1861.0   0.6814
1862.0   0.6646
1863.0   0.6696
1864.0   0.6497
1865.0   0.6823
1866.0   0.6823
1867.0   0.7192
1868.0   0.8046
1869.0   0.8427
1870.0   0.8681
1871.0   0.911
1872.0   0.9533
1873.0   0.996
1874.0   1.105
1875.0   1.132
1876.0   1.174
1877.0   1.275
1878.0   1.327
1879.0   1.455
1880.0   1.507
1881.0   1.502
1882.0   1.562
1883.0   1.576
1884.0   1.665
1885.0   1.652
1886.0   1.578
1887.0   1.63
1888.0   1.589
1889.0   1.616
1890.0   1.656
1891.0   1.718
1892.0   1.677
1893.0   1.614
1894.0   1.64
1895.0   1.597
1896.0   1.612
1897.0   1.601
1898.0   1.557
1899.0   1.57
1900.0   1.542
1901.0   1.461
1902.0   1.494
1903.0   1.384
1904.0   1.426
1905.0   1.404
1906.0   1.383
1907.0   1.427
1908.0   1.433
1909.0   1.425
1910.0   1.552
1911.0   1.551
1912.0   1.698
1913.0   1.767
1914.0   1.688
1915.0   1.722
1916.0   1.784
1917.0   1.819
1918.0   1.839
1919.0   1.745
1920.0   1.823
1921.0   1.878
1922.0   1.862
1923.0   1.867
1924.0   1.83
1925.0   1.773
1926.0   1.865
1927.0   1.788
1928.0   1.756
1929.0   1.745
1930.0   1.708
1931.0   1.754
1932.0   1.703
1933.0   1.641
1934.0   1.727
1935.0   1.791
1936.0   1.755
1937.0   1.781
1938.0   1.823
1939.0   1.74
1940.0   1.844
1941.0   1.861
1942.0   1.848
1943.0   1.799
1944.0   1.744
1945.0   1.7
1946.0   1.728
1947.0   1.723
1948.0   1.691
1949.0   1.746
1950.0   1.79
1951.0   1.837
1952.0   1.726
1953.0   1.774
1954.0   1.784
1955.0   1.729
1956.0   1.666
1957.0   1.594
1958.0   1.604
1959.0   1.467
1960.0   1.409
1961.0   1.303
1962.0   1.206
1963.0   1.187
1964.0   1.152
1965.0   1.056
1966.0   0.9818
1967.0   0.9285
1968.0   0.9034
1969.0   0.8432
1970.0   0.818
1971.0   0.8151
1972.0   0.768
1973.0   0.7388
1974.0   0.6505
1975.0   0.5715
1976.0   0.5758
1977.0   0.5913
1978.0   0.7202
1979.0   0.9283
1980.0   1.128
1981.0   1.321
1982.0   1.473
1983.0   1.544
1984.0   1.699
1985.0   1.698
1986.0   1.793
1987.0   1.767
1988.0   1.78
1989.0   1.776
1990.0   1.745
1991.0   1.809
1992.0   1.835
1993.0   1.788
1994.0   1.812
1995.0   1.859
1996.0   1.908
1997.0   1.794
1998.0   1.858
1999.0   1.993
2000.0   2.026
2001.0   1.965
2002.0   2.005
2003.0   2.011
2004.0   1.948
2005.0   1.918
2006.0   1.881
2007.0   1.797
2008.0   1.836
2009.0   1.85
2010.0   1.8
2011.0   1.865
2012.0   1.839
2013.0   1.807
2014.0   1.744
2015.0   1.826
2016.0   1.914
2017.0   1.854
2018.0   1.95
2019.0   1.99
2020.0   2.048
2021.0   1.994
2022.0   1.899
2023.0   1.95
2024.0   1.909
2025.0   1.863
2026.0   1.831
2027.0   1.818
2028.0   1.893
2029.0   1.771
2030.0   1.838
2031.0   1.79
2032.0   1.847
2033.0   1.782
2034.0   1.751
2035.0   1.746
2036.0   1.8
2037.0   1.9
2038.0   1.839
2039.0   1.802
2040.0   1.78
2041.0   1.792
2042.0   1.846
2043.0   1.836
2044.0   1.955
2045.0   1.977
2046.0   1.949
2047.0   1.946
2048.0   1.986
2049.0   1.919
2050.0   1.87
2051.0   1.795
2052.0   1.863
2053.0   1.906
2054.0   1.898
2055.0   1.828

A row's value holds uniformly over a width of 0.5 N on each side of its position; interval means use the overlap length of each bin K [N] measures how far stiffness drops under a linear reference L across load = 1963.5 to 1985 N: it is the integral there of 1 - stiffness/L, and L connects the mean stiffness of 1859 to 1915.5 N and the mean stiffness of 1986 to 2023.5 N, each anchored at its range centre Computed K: 9.4 N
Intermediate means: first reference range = 1.33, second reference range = 1.88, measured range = 0.979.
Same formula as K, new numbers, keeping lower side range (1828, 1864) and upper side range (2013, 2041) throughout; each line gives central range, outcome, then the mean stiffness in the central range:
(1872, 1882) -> -0.3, 1.27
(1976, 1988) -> 2.5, 1.32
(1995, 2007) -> -1.2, 1.93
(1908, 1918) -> -2.1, 1.66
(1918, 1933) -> -3.8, 1.79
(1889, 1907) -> -3.2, 1.55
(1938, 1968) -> -0.5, 1.57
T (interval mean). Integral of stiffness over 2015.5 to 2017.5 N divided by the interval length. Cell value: 1.88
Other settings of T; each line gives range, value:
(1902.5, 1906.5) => 1.4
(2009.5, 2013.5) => 1.83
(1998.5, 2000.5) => 2.01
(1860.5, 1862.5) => 0.673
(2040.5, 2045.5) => 1.88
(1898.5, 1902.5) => 1.52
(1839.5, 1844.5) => 1.32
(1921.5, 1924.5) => 1.85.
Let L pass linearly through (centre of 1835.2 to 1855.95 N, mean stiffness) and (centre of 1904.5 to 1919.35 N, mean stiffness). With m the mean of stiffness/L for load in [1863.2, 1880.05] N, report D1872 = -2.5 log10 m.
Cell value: 0.35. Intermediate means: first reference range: 1.19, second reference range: 1.61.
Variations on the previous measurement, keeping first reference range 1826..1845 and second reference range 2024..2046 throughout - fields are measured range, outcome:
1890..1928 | -0.10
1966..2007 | 0.19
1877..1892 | -0.09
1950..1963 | 0.03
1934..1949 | -0.12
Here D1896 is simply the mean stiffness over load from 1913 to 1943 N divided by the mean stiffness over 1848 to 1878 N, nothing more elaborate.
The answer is 2.01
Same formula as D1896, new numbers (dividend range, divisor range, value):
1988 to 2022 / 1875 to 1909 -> 1.24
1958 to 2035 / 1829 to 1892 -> 1.35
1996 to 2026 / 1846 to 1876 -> 2.15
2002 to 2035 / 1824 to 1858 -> 1.57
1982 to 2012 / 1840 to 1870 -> 1.95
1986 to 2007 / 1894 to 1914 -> 1.22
